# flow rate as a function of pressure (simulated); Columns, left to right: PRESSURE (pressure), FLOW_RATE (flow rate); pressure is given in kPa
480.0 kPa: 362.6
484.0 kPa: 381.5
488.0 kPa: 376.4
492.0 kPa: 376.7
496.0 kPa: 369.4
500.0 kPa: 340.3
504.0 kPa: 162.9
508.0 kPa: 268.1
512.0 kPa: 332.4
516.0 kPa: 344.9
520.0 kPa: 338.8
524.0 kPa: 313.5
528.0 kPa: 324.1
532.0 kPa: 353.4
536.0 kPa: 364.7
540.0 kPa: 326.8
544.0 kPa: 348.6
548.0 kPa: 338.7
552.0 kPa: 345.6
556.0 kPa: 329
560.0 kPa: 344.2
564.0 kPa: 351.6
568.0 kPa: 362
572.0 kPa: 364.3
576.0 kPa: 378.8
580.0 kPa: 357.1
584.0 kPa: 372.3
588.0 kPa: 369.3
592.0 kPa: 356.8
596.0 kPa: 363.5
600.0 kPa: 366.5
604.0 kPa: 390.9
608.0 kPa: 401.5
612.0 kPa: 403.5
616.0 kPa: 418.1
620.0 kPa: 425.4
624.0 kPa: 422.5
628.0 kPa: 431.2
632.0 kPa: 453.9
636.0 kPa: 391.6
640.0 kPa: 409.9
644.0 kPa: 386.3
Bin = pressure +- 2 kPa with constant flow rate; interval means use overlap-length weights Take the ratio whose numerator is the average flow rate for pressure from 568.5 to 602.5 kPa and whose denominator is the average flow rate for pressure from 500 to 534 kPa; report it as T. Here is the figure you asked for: 1.19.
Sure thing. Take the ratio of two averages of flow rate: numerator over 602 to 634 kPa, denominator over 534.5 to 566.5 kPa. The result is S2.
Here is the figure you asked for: 1.22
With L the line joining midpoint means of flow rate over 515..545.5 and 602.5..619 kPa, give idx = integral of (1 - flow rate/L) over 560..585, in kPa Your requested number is 0.8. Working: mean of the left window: 339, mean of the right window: 405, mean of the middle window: 362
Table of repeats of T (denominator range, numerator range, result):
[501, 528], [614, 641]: 1.42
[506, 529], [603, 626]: 1.28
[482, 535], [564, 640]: 1.18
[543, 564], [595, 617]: 1.14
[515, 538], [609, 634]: 1.25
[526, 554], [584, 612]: 1.10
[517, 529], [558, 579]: 1.10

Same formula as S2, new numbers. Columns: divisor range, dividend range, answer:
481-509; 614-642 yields 1.28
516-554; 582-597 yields 1.08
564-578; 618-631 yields 1.17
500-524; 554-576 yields 1.19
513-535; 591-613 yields 1.13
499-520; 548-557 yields 1.16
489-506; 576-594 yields 1.16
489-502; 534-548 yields 0.95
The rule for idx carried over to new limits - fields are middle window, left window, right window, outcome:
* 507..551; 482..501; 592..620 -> 5.0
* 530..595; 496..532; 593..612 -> -1.0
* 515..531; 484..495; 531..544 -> 1.2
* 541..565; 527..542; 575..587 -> 0.8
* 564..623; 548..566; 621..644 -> -0.2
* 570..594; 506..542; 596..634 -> 0.9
